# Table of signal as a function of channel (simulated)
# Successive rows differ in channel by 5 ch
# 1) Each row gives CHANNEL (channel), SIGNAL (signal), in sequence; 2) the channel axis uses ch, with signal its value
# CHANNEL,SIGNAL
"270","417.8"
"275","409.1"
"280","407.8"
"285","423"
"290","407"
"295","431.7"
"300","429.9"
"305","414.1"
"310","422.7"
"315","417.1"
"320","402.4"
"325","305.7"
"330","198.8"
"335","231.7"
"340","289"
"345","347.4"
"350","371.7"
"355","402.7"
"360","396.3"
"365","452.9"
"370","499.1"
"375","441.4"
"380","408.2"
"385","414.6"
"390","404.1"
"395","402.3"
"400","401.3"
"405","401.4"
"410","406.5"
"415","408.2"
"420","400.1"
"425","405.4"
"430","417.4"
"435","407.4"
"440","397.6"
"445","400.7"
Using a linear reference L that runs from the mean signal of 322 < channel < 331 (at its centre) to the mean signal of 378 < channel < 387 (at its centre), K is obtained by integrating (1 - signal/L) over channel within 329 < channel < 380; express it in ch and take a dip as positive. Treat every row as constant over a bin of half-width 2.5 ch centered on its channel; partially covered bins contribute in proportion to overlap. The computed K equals -3.7 ch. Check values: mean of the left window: 270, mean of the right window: 411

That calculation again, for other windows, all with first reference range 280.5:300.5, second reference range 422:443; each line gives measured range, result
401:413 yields 0.2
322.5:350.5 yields 8.8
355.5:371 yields -0.9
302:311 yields 0.0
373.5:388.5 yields -0.3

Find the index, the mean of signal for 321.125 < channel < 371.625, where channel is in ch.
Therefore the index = 348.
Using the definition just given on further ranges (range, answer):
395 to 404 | 402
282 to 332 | 387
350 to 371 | 426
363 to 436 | 418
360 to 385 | 441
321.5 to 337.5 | 255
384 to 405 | 404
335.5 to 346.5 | 300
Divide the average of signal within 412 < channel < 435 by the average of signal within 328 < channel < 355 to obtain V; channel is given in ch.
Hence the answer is 1.4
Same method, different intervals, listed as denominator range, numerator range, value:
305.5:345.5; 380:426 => 1.23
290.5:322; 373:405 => 0.98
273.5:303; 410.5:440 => 0.97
